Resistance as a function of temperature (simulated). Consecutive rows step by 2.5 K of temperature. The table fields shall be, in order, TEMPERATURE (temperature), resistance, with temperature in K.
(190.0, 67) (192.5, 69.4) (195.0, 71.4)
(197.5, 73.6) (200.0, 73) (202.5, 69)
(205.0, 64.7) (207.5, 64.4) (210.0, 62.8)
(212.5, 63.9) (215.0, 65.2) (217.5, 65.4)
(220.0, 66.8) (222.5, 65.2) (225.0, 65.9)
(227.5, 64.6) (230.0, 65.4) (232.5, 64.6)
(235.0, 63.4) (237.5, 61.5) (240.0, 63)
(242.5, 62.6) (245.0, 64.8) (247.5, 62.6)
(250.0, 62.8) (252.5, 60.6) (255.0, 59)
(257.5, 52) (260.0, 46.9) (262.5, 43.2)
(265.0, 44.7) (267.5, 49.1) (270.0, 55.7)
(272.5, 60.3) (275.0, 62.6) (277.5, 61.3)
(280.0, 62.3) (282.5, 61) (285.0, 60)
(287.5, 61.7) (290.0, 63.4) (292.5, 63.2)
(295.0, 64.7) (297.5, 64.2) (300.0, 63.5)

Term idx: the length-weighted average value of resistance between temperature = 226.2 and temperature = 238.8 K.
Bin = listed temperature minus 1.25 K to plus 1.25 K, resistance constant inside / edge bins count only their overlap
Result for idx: 63.9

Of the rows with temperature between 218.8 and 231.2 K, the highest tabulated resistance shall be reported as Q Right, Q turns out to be 66.8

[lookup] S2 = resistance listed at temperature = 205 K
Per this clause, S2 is 64.7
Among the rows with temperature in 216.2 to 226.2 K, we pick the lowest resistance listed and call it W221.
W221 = 65.2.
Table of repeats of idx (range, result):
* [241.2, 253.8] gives 62.7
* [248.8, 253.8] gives 61.7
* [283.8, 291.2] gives 61.7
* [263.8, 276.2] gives 54.5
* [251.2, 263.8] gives 52.4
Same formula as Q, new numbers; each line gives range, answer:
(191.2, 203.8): 73.6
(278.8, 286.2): 62.3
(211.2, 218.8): 65.4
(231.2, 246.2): 64.8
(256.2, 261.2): 52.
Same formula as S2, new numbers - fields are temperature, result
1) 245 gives 64.8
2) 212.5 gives 63.9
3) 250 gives 62.8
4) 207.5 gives 64.4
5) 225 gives 65.9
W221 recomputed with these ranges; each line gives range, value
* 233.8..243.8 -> 61.5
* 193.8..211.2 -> 62.8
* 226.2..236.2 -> 63.4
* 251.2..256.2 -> 59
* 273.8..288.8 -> 60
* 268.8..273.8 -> 55.7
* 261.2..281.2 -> 43.2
